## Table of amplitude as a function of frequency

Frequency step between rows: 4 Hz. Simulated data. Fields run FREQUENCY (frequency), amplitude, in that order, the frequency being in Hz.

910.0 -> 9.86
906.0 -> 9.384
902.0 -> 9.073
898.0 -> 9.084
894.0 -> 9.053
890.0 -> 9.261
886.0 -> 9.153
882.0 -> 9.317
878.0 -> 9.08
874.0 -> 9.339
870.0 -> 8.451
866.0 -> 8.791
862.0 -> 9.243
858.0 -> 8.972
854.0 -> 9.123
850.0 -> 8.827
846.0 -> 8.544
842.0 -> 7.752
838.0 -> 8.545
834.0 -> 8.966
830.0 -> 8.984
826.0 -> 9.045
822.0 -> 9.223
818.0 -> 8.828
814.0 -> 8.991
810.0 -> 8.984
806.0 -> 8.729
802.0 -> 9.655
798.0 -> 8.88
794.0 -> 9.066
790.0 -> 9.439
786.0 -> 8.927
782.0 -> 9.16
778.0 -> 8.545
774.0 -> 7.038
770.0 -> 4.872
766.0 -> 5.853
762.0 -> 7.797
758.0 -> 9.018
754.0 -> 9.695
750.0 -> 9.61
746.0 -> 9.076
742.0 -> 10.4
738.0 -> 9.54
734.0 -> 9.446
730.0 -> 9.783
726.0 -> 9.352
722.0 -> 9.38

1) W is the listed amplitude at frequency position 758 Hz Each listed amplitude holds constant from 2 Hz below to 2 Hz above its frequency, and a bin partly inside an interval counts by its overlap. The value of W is 9.018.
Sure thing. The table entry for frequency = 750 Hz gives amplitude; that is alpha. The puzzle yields 9.61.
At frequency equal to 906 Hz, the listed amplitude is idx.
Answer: 9.384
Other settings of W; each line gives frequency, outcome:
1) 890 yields 9.261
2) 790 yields 9.439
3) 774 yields 7.038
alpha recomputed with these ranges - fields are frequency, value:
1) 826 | 9.045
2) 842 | 7.752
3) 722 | 9.38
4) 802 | 9.655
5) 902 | 9.073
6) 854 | 9.123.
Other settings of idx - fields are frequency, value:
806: 8.729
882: 9.317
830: 8.984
